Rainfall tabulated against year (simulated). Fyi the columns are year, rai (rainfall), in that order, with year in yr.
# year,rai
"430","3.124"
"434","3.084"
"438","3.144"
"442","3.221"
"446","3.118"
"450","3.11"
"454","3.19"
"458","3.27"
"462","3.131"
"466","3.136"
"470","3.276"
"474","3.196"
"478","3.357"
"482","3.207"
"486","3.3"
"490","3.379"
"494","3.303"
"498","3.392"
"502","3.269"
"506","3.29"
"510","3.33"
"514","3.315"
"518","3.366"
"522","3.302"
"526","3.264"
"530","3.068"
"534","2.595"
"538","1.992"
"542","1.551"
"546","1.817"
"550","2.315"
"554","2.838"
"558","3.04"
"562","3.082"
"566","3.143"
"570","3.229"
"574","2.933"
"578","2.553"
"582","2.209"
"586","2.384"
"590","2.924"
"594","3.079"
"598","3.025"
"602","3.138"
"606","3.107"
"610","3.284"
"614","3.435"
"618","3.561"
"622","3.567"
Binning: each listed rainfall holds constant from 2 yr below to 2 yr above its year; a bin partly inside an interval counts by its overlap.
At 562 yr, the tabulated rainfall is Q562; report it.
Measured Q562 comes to 3.082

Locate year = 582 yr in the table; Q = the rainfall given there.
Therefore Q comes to 2.209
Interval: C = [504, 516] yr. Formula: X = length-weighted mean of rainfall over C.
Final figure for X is 3.31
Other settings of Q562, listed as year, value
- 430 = 3.124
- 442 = 3.221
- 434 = 3.084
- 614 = 3.435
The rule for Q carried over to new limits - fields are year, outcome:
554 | 2.838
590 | 2.924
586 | 2.384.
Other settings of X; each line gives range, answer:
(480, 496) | 3.3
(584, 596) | 2.8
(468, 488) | 3.27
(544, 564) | 2.62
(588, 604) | 3.04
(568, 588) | 2.66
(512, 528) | 3.31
